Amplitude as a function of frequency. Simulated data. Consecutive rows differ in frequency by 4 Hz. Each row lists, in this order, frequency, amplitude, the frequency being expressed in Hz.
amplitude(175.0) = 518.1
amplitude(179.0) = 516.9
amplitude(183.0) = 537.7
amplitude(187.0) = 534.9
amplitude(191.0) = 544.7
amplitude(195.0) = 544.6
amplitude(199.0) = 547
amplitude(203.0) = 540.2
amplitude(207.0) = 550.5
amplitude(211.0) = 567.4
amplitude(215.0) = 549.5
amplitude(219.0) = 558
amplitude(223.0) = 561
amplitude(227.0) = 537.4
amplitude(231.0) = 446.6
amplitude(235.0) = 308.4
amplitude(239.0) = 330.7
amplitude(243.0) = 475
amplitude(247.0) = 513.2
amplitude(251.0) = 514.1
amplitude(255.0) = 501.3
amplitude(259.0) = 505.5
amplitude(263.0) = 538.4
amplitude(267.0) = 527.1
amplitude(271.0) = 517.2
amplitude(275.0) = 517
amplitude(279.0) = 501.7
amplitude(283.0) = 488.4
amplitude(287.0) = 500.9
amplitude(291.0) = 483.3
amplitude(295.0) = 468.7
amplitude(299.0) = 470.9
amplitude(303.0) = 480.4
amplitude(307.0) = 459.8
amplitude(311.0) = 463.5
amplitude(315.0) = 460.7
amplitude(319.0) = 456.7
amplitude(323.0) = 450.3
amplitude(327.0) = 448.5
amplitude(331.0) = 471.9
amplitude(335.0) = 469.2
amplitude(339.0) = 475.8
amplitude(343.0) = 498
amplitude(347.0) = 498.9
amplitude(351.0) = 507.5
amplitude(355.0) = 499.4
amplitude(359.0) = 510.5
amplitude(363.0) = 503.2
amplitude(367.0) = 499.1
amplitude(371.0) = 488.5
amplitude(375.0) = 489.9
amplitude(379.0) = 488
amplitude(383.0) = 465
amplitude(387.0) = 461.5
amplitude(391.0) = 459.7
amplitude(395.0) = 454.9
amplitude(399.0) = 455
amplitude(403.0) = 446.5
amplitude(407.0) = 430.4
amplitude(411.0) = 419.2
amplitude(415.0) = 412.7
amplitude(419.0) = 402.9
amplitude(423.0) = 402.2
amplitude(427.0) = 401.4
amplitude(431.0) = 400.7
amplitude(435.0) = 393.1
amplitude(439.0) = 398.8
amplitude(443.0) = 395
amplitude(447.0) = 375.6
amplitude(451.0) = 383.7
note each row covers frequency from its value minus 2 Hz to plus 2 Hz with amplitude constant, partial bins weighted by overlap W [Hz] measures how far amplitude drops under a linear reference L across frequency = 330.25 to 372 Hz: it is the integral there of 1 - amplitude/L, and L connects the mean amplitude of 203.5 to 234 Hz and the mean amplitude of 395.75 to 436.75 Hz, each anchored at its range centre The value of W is -3.6 Hz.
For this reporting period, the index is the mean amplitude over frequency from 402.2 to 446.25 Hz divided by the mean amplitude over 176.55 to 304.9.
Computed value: 0.81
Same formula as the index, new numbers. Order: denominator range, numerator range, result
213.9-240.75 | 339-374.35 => 1.06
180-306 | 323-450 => 0.89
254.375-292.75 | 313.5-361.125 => 0.94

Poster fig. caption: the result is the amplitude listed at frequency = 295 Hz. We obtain 468.7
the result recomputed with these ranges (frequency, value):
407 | 430.4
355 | 499.4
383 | 465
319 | 456.7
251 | 514.1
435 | 393.1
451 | 383.7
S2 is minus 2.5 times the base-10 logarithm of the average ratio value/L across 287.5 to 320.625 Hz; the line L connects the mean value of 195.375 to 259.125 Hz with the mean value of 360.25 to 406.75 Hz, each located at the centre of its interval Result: 0.040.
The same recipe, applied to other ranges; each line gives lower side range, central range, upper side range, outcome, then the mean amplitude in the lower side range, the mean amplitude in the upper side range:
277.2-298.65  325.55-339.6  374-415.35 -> 0.02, 487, 454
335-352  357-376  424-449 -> -0.07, 491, 394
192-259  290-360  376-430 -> -0.02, 504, 439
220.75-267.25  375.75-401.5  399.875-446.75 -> -0.10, 479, 409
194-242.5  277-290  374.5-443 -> -0.04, 502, 432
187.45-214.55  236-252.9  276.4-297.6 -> 0.15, 548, 489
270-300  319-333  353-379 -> 0.09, 493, 498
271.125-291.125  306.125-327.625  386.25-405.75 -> 0.07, 501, 454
